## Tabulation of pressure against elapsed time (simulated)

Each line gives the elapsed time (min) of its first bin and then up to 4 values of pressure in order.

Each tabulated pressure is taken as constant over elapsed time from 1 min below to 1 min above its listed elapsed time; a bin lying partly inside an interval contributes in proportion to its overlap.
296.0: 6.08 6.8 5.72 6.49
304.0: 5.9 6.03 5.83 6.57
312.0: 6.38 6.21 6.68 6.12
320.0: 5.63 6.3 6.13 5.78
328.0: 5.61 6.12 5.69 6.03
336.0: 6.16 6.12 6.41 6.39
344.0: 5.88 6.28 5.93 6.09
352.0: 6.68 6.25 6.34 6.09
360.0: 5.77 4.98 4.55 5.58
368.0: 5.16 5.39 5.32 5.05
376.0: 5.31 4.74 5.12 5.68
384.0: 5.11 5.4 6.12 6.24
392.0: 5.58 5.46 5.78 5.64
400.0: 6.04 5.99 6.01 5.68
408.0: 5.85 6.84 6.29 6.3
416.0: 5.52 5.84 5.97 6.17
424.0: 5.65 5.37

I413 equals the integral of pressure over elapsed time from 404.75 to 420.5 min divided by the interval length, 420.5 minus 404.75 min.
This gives 6.04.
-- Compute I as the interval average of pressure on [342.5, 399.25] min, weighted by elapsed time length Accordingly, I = 5.63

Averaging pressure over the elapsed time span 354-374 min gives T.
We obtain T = 5.48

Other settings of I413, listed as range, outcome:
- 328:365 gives 5.98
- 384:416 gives 5.91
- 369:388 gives 5.28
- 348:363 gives 6.02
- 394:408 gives 5.83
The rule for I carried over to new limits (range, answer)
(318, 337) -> 5.95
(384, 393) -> 5.75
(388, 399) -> 5.77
